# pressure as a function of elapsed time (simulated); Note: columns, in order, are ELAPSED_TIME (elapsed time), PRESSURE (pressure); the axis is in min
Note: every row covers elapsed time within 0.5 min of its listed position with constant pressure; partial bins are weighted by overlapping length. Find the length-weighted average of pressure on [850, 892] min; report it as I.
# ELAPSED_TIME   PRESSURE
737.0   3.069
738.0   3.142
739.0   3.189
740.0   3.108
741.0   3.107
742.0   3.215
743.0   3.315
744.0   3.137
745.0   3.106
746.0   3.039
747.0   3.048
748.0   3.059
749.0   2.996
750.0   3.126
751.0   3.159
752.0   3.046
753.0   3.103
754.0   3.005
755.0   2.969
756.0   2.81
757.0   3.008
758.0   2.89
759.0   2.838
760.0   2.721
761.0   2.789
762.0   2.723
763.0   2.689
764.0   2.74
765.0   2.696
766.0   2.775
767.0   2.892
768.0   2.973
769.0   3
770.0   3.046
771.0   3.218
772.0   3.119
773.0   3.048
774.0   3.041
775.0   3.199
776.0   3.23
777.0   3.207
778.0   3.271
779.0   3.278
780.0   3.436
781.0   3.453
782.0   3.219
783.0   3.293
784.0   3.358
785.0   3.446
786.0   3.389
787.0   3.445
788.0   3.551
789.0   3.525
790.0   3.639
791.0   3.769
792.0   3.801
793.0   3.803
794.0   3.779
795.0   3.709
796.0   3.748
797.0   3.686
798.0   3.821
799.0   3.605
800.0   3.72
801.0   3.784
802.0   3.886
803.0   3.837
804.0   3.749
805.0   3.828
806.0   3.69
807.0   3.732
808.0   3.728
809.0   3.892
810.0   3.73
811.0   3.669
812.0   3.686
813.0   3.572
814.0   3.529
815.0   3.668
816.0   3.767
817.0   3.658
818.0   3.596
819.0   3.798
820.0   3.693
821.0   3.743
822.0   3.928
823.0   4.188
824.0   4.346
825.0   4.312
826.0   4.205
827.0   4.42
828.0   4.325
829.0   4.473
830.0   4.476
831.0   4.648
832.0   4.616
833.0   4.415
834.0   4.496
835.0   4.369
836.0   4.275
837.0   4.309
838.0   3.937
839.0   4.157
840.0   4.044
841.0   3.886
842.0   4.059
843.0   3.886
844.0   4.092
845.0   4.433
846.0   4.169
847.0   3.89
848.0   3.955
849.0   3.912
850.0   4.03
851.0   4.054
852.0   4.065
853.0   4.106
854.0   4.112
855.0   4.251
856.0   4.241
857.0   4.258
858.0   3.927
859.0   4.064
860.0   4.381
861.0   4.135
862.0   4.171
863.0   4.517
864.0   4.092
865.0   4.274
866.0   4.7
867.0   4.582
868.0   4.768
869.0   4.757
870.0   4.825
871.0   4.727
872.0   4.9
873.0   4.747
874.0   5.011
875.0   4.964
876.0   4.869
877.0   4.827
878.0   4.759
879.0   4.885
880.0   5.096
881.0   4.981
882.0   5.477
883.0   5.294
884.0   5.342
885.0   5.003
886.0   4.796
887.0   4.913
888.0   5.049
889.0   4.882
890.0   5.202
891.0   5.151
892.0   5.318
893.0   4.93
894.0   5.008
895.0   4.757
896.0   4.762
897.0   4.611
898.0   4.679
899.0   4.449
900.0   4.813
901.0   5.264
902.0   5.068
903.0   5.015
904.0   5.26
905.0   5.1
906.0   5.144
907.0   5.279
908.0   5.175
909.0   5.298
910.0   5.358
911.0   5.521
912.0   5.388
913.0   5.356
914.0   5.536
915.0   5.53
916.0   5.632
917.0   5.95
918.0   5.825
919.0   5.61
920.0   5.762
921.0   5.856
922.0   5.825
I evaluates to 4.66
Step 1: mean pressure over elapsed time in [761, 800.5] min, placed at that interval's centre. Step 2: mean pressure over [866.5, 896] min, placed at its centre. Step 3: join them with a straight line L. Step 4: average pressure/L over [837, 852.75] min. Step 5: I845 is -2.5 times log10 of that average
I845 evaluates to 0.08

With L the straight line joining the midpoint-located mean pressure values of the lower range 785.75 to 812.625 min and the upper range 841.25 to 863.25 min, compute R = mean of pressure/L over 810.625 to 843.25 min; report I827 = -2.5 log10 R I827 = -0.04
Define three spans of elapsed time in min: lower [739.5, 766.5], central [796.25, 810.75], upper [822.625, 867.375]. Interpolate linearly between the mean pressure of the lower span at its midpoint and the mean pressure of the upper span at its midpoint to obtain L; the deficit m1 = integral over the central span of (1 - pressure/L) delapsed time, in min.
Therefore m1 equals -0.40 min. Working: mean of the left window 2.97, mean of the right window 4.23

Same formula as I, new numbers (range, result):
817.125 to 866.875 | 4.17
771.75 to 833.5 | 3.73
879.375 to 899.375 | 4.99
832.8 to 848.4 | 4.14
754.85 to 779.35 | 2.96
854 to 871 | 4.37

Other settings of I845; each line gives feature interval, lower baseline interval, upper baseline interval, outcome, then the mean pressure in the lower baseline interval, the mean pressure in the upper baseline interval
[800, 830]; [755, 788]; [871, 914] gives -0.03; 3.08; 5.04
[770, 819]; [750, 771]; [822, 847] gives -0.01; 2.91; 4.26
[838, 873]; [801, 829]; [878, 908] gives 0.05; 3.87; 5.02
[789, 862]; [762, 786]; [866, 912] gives -0.01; 3.11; 4.99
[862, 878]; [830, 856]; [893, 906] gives -0.04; 4.17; 4.91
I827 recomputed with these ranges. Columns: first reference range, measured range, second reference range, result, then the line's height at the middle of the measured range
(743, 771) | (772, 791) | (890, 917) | -0.01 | 3.32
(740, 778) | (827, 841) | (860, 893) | -0.04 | 4.18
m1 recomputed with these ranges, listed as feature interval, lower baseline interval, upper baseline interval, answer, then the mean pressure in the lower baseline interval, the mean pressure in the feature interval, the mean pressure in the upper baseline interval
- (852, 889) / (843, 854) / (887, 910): -1.4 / 4.06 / 4.66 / 5.02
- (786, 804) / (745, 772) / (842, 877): -1.3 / 2.94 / 3.7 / 4.35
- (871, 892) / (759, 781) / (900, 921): -0.4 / 3.01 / 5.01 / 5.4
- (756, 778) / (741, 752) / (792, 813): 2.6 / 3.12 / 2.95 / 3.75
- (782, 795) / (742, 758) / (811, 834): 0.1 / 3.06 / 3.56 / 4.05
